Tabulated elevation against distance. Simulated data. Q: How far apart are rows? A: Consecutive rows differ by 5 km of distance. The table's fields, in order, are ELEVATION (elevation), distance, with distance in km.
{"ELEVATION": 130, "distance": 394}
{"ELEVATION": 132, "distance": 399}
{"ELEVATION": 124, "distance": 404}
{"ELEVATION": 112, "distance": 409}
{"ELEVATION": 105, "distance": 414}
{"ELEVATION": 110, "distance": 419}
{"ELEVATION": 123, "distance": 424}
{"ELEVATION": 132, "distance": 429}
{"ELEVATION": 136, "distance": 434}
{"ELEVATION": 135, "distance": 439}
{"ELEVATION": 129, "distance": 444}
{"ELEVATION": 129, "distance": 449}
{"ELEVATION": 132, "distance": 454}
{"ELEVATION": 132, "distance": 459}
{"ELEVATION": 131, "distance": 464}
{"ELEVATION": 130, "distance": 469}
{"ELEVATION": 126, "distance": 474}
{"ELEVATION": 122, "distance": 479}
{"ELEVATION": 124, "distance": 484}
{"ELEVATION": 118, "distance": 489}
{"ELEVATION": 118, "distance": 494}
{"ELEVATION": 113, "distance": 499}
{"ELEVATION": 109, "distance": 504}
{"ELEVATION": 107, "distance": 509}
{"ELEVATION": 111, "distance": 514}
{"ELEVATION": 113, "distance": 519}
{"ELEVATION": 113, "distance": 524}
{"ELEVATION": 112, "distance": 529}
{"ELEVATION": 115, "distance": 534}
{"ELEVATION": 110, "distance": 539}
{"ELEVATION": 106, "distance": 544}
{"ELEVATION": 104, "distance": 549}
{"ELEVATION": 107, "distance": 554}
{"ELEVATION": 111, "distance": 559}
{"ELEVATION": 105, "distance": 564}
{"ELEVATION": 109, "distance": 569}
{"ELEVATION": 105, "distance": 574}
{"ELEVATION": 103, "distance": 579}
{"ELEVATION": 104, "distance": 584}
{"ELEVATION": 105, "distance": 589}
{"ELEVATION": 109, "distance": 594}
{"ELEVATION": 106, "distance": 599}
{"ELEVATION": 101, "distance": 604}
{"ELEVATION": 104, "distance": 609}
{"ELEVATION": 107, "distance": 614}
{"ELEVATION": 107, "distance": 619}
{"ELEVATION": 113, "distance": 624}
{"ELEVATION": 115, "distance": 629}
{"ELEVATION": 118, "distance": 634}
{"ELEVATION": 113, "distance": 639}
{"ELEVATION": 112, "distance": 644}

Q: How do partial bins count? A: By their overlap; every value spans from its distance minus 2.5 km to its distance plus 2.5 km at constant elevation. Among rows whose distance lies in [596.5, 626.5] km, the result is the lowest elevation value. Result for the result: 101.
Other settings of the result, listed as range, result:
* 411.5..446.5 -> 105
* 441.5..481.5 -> 122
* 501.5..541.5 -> 107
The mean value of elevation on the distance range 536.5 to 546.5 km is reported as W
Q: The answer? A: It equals 108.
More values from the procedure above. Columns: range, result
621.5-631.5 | 114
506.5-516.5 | 109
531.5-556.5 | 108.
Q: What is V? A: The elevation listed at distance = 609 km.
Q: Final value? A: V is 104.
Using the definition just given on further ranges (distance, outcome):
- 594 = 109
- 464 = 131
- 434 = 136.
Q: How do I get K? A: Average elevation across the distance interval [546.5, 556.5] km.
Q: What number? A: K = 106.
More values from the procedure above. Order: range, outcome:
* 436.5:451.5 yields 131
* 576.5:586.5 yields 104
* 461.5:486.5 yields 127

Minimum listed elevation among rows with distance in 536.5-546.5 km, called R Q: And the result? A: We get 106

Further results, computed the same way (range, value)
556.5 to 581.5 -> 103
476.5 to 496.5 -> 118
